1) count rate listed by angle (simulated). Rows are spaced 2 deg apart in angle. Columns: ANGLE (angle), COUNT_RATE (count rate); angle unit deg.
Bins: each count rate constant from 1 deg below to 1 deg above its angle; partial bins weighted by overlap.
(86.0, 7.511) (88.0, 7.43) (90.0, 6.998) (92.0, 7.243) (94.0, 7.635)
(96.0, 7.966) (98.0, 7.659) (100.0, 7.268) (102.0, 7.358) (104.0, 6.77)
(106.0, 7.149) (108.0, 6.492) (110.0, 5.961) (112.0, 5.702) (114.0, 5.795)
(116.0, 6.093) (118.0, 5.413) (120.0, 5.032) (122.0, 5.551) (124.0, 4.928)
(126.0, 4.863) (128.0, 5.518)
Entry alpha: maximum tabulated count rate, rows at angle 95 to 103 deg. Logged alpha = 7.966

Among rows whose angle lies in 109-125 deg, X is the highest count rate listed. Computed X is 6.093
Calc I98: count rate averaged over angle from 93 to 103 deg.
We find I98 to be 7.58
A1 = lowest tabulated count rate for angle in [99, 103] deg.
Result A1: 7.268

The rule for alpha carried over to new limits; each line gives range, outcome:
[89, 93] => 7.243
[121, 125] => 5.551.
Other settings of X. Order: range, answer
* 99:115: 7.358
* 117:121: 5.413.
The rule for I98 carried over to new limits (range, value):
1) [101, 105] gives 7.06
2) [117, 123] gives 5.33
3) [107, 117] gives 6.01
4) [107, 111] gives 6.23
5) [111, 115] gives 5.75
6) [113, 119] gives 5.77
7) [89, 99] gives 7.5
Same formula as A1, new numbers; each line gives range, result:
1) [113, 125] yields 4.928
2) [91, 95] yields 7.243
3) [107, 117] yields 5.702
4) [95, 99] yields 7.659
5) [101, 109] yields 6.492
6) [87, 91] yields 6.998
